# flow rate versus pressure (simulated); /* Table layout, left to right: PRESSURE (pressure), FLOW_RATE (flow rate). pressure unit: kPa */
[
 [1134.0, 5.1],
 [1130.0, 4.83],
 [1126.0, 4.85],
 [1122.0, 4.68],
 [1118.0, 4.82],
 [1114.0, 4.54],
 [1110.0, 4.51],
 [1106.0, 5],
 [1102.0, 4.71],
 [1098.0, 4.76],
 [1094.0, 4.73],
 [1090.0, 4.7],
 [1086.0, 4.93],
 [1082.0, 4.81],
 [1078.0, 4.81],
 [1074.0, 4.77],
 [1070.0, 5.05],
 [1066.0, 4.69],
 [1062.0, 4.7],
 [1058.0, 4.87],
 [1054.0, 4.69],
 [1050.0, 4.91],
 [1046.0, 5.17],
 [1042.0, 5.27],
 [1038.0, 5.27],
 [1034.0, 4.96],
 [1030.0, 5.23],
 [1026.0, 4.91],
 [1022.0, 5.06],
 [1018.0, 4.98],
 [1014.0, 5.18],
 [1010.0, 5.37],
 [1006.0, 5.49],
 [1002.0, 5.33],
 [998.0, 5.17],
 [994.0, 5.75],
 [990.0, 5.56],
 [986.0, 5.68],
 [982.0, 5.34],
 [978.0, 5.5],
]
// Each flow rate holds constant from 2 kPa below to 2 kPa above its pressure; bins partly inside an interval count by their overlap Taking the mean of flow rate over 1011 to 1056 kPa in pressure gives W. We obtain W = 5.06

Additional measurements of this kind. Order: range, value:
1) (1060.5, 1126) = 4.77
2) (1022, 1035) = 5.04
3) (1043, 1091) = 4.85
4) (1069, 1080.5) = 4.86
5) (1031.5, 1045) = 5.17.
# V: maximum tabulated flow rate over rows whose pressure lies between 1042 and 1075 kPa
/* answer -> 5.27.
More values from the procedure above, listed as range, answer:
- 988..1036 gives 5.75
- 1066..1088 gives 5.05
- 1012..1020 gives 5.18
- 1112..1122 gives 4.82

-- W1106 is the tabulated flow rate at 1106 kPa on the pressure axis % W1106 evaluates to 5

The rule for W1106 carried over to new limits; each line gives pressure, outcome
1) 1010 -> 5.37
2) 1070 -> 5.05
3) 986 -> 5.68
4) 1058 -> 4.87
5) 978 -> 5.5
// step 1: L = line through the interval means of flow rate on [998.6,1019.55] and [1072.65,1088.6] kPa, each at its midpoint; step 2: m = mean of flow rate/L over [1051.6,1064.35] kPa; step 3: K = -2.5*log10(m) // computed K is 0.05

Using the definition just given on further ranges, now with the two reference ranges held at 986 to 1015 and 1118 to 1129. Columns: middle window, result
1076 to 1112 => 0.037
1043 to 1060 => 0.050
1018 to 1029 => 0.064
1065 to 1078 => 0.047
